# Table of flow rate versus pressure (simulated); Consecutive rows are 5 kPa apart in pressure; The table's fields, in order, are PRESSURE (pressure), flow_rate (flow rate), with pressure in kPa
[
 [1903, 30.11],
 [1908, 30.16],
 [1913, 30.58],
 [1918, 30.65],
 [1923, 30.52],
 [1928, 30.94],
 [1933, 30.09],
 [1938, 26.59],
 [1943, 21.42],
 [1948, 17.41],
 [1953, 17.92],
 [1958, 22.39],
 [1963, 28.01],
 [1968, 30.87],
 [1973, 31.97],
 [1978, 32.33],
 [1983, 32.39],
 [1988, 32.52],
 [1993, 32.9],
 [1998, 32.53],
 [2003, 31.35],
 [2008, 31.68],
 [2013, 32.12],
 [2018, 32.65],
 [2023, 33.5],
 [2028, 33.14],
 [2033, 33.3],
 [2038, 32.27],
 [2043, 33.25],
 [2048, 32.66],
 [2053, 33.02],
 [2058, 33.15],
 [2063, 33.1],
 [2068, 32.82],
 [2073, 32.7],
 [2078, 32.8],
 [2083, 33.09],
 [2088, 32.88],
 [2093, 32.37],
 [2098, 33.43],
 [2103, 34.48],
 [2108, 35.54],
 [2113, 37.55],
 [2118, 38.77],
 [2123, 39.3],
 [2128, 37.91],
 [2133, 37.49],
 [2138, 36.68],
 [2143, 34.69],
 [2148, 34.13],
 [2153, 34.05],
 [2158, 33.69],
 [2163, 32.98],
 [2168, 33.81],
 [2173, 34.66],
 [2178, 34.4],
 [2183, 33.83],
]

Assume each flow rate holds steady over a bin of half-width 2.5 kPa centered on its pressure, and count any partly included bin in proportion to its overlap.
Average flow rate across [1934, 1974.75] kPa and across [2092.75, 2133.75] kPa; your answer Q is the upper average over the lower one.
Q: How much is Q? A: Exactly 1.48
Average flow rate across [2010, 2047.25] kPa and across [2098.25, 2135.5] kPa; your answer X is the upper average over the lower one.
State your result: 1.1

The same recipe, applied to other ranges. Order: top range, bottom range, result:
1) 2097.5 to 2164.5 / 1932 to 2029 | 1.23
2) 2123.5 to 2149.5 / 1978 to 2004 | 1.13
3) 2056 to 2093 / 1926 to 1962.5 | 1.37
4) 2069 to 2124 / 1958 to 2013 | 1.11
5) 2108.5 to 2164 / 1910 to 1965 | 1.39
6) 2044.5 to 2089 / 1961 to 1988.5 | 1.05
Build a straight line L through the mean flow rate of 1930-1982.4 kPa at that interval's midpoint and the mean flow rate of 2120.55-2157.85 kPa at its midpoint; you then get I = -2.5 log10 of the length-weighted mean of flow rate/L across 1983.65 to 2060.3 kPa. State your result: -0.10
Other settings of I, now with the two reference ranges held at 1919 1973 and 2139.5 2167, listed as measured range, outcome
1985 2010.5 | -0.15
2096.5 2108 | -0.08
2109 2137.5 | -0.16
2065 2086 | -0.06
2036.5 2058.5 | -0.10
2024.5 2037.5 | -0.13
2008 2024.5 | -0.13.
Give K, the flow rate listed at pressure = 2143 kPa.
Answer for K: 34.69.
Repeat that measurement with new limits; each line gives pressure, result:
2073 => 32.7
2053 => 33.02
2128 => 37.91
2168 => 33.81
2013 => 32.12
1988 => 32.52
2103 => 34.48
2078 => 32.8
